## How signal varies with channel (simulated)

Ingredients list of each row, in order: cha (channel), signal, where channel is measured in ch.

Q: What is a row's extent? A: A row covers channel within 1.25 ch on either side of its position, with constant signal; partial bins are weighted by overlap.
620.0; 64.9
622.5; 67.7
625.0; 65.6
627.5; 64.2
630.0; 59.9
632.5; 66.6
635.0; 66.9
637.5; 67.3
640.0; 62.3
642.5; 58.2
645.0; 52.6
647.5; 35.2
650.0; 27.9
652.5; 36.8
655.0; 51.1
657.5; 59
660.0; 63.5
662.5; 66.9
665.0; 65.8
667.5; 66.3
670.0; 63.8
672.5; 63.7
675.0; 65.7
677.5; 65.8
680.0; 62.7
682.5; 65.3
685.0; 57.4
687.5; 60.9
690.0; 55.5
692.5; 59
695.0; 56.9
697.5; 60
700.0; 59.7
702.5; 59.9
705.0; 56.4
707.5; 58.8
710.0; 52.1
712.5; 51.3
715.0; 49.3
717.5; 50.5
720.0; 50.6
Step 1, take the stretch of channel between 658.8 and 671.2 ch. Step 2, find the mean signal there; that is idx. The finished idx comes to 65.3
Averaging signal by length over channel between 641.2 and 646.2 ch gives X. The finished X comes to 55.5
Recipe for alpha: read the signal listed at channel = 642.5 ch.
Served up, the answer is 58.2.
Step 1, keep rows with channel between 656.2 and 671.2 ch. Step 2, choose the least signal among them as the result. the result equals 59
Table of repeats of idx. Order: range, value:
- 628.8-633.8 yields 63.3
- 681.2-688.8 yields 61.2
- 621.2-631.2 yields 64.4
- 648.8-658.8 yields 43.9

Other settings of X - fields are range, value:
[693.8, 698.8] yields 58.5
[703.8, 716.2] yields 53.6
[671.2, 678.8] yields 65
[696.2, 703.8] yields 59.8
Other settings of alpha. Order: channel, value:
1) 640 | 62.3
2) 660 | 63.5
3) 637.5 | 67.3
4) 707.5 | 58.8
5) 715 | 49.3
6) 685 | 57.4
